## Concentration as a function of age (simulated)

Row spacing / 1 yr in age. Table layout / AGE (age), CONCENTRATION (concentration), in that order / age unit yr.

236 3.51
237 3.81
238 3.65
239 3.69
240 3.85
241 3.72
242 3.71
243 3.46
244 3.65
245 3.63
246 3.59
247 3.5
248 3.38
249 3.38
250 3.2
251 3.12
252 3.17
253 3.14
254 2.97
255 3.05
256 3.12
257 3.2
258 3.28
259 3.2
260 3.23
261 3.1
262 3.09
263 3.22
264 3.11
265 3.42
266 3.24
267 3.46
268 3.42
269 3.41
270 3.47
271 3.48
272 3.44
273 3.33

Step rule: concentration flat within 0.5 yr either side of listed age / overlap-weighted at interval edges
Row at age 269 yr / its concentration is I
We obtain 3.41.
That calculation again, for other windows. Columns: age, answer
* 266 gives 3.24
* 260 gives 3.23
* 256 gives 3.12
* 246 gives 3.59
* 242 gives 3.71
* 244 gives 3.65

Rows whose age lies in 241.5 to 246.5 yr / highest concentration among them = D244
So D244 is 3.71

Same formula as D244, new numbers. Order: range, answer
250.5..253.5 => 3.17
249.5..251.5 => 3.2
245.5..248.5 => 3.59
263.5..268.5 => 3.46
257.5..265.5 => 3.42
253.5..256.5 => 3.12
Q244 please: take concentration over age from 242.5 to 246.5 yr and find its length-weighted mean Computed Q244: 3.58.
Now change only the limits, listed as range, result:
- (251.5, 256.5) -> 3.09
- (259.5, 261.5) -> 3.17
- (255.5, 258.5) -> 3.2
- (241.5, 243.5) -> 3.58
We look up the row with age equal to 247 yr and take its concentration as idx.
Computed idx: 3.5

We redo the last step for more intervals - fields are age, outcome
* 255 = 3.05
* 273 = 3.33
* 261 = 3.1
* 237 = 3.81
